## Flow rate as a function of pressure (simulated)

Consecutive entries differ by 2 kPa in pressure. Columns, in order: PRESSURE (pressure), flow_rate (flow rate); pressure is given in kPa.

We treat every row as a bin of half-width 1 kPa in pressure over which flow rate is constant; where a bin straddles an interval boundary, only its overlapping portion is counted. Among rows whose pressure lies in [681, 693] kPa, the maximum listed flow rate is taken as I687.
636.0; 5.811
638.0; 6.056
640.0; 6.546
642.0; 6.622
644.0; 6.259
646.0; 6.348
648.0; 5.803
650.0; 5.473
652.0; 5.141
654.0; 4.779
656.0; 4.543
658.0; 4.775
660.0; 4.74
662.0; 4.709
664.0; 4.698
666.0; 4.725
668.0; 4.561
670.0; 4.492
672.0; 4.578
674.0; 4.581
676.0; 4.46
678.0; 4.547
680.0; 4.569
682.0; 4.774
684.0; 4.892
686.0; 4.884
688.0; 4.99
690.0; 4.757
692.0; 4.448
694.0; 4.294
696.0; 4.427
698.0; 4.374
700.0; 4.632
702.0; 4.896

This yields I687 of 4.99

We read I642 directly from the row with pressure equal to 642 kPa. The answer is 6.622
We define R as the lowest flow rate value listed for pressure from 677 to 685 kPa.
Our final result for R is 4.547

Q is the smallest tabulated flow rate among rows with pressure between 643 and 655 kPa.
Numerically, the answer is 4.779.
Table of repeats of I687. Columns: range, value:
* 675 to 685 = 4.892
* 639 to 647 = 6.622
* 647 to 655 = 5.803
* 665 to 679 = 4.725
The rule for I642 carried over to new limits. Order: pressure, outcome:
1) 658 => 4.775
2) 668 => 4.561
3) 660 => 4.74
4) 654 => 4.779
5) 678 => 4.547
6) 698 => 4.374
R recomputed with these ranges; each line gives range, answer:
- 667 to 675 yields 4.492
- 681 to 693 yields 4.448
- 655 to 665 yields 4.543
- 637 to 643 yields 6.056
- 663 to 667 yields 4.698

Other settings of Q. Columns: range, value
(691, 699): 4.294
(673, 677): 4.46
